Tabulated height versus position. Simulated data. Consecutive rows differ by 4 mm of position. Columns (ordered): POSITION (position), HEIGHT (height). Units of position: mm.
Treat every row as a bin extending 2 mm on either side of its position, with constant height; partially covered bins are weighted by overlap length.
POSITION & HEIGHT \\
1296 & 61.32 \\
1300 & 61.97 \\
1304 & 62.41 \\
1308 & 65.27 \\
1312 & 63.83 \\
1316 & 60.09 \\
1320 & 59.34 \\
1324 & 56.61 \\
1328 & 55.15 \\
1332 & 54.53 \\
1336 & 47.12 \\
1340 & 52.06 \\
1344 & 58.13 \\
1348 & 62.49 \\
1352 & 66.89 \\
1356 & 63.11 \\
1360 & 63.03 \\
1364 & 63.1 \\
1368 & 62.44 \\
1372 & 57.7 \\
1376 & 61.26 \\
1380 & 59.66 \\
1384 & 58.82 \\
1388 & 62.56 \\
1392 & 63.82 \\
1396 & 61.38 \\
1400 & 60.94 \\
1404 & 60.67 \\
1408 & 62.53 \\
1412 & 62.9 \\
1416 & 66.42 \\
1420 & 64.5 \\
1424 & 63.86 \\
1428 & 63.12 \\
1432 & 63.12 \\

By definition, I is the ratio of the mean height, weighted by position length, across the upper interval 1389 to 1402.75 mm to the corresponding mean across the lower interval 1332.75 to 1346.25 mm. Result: 1.17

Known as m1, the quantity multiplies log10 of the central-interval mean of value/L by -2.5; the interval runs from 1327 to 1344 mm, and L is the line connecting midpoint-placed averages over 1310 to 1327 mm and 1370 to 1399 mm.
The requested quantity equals 0.139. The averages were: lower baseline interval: 59.7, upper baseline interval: 60.7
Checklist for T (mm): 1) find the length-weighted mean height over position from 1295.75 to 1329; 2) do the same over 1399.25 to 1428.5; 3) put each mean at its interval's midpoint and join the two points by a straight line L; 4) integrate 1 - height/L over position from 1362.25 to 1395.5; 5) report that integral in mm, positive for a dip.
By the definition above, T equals 0.6 mm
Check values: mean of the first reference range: 60.8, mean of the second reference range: 63.2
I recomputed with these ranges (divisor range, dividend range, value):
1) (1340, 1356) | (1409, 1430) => 1.05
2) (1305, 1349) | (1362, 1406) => 1.06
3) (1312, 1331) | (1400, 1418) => 1.08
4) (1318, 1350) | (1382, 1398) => 1.11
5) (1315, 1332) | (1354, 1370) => 1.10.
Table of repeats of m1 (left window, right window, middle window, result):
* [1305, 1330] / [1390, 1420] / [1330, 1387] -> 0.04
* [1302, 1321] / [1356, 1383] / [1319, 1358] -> 0.08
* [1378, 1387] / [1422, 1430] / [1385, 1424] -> -0.02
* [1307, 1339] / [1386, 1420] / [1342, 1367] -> -0.06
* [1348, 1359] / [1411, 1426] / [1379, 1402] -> 0.06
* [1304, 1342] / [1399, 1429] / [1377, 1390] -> 0.01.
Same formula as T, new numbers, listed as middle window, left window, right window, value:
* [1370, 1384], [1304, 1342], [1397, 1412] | 0.2 mm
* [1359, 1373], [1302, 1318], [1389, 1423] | 0.3 mm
